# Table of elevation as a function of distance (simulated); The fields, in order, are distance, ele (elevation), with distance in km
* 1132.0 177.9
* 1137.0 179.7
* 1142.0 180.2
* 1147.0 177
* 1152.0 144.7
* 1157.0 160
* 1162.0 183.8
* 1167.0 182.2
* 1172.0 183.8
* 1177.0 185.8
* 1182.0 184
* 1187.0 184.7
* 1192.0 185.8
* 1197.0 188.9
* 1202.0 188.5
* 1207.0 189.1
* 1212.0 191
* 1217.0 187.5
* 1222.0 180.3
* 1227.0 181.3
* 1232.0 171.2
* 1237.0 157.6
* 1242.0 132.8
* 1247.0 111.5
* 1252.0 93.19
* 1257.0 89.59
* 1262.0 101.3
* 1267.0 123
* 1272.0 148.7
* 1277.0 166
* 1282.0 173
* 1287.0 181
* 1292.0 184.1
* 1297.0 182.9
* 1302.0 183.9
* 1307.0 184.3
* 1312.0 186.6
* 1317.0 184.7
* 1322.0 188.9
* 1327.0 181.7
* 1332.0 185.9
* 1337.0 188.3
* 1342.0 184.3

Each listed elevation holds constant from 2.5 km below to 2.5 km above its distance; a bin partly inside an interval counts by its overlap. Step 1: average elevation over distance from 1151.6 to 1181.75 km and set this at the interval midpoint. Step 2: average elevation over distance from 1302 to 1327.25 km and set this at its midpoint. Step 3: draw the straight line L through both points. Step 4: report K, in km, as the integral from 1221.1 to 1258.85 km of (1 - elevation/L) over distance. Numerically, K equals 8.7 km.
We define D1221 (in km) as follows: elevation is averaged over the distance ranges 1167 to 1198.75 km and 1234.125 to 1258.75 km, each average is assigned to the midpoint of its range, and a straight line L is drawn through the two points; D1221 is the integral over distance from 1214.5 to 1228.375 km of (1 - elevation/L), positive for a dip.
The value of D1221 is -3.7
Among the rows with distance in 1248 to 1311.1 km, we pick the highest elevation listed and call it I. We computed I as 184.3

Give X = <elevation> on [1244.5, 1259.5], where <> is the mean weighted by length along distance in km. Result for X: 98.1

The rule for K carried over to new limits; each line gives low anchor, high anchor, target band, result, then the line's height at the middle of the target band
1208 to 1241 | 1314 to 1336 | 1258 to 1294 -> 6.07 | 181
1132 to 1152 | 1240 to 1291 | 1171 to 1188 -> -2.37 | 162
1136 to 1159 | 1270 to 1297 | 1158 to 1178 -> -1.61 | 168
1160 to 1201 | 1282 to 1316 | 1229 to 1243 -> 2.05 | 184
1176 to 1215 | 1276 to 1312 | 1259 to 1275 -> 5.06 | 182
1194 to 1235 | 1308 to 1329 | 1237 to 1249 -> 3.55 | 185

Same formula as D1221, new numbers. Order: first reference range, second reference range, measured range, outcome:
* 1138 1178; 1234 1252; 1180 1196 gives -2.7 km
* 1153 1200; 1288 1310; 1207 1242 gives 1.2 km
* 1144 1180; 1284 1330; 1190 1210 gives -1.3 km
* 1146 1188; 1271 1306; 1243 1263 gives 8.5 km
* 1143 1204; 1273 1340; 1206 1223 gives -0.7 km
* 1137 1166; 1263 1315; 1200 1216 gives -1.8 km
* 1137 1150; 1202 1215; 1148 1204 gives 1.4 km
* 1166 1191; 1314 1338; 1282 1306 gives 0.4 km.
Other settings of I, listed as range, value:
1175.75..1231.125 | 191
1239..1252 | 132.8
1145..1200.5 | 188.9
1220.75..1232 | 181.3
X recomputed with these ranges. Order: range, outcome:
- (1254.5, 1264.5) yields 95.4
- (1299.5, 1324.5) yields 186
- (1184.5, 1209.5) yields 187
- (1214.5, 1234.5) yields 180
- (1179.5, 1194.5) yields 185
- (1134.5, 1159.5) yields 168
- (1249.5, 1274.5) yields 111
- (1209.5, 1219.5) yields 189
